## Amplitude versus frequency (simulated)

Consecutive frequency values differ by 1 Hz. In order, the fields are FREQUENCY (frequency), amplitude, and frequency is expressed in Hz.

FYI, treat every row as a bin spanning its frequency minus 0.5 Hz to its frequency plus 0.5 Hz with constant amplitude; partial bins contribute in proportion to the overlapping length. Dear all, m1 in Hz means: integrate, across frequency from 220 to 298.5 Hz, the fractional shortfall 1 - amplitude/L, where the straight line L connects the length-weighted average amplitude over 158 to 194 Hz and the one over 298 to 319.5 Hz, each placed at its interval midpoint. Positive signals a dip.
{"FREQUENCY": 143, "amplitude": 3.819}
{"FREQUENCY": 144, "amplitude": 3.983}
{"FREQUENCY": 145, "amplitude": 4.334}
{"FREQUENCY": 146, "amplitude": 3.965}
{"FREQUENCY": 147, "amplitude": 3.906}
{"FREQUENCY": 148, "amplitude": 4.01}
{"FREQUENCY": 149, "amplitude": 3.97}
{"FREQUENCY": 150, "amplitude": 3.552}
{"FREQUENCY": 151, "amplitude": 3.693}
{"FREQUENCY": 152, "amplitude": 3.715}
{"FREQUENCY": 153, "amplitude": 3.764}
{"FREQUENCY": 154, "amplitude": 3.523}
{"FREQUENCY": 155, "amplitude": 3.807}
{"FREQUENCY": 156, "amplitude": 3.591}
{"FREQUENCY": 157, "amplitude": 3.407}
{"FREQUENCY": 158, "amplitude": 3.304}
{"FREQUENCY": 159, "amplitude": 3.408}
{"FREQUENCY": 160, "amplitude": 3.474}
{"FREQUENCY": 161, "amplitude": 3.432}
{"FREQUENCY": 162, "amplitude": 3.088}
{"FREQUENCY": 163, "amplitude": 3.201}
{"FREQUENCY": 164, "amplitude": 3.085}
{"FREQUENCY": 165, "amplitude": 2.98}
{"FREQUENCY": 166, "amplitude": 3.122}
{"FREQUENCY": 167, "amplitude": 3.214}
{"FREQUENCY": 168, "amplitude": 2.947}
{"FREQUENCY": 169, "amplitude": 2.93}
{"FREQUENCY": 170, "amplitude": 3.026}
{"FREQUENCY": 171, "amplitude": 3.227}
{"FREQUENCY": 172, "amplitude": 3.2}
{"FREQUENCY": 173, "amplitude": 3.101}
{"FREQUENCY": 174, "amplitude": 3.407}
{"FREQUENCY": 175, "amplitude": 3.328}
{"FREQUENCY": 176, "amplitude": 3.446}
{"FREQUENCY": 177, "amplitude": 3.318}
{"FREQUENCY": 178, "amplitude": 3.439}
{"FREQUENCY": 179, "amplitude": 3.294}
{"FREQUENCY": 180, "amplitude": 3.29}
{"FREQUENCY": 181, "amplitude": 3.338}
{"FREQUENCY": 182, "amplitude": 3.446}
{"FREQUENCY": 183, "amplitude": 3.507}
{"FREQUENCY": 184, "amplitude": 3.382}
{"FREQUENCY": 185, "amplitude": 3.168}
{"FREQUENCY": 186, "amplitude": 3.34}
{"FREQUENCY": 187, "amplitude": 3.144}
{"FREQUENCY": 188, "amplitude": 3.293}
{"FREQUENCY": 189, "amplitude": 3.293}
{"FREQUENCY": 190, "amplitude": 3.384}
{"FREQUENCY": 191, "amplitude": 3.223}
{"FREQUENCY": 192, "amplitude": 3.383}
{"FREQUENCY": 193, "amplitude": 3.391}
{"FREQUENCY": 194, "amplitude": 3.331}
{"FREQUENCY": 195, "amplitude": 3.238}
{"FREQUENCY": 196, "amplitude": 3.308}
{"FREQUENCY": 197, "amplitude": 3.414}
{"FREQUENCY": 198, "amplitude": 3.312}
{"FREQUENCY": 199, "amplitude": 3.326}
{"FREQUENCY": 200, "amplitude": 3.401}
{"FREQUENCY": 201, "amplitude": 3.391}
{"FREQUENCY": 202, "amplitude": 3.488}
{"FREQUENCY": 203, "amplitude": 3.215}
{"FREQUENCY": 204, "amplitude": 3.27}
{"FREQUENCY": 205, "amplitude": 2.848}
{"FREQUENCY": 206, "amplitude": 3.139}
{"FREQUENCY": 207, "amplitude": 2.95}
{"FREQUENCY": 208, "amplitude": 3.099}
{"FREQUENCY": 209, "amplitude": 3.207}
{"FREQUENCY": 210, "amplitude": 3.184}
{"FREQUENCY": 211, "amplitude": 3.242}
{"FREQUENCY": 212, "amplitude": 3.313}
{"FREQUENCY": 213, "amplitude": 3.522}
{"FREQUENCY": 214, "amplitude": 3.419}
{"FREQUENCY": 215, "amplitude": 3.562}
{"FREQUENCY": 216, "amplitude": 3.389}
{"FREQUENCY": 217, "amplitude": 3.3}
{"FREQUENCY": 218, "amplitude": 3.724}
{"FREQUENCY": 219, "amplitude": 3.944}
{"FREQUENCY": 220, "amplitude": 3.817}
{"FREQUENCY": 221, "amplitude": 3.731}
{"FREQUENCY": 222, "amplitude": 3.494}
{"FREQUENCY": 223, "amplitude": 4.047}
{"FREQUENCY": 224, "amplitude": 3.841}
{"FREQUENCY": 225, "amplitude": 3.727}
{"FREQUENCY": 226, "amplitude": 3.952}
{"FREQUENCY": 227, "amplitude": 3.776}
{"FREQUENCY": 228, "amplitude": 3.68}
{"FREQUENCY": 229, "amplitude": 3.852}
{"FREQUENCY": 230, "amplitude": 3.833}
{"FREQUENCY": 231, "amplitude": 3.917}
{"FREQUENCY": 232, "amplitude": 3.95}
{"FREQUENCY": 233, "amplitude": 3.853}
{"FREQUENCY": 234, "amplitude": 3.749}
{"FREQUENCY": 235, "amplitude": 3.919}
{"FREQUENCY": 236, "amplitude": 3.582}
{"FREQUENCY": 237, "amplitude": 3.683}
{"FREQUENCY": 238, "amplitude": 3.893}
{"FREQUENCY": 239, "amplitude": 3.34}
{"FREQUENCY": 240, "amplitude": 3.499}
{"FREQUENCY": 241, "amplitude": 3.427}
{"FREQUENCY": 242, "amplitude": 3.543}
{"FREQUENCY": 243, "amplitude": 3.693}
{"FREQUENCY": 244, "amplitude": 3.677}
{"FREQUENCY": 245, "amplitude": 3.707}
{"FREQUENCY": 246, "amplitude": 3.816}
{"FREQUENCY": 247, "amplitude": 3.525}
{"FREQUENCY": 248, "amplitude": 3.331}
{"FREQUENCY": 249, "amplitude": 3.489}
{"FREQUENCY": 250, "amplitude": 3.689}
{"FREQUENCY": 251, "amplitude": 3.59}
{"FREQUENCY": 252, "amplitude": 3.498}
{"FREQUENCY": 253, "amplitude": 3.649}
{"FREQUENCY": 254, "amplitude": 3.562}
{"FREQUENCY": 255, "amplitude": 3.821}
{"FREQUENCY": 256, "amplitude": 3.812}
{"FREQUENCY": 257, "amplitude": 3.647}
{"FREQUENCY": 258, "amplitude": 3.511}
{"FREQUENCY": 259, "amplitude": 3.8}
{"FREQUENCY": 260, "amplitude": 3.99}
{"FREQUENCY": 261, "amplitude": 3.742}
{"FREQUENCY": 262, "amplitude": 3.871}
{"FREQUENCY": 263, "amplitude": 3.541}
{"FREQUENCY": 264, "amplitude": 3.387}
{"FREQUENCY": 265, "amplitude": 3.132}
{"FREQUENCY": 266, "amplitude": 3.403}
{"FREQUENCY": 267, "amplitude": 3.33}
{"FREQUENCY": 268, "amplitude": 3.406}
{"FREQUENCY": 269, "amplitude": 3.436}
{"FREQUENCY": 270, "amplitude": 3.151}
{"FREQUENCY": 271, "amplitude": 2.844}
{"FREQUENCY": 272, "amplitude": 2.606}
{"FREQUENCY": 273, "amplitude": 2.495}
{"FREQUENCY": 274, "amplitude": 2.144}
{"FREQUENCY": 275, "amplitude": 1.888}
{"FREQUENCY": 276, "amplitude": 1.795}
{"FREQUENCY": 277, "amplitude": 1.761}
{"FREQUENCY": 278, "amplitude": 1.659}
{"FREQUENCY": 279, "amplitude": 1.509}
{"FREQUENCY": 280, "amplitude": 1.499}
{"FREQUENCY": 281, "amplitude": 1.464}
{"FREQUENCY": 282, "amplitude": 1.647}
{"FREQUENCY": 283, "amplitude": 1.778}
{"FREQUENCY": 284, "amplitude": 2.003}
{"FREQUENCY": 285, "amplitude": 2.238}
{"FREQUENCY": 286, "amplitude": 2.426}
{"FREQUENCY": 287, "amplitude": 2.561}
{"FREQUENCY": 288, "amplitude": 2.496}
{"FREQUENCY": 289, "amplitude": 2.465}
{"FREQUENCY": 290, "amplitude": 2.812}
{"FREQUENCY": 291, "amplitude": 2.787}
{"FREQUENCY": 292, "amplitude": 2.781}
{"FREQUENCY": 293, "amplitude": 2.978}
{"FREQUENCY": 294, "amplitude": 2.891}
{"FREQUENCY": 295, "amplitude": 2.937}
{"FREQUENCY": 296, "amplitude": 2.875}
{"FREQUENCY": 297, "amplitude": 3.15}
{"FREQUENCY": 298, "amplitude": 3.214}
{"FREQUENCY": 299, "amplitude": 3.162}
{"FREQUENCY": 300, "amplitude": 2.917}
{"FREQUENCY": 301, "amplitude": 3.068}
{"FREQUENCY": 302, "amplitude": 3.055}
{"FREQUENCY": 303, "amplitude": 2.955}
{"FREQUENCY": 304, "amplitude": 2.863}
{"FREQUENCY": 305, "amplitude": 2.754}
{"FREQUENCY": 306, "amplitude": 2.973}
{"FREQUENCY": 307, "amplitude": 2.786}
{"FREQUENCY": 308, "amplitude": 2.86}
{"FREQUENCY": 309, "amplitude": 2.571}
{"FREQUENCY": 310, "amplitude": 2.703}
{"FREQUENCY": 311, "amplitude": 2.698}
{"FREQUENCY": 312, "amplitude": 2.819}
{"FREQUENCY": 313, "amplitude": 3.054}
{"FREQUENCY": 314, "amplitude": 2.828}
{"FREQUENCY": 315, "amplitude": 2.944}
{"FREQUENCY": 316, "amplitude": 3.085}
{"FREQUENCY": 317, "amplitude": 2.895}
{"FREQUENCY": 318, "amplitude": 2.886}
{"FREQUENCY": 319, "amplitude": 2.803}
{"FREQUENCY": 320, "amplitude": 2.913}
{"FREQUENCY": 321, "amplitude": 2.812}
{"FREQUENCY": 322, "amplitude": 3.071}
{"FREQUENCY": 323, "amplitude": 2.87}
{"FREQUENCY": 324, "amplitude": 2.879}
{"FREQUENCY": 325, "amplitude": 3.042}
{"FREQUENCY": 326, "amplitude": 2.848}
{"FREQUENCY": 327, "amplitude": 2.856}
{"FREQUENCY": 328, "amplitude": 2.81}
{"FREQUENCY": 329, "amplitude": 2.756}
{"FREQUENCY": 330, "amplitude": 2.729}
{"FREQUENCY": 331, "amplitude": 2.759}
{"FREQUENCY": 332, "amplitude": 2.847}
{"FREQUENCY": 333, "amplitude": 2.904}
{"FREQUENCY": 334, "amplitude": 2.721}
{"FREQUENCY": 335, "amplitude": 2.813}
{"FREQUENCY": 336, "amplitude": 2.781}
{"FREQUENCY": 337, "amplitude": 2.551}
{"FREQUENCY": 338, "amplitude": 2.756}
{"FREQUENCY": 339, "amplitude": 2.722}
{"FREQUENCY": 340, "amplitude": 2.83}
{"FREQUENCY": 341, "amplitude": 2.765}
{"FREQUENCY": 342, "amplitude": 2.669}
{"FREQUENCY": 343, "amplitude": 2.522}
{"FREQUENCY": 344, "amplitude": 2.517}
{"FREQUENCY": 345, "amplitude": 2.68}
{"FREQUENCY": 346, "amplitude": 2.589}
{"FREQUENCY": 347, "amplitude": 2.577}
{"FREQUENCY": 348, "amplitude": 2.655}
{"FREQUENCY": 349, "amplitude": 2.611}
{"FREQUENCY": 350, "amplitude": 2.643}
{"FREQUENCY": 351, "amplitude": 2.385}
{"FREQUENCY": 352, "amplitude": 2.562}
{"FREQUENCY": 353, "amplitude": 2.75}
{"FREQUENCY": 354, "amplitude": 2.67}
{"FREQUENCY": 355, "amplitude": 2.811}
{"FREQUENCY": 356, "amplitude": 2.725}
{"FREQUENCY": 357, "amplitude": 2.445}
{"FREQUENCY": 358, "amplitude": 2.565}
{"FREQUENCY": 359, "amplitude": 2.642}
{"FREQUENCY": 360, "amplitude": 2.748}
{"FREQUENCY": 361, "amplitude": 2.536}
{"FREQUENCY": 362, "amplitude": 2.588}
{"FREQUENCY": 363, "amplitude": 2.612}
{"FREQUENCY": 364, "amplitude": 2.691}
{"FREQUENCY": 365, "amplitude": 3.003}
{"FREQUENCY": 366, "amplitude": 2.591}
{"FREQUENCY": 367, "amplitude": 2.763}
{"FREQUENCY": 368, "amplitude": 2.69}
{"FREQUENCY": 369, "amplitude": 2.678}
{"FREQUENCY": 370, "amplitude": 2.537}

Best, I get -3.68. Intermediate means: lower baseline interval 3.27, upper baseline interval 2.9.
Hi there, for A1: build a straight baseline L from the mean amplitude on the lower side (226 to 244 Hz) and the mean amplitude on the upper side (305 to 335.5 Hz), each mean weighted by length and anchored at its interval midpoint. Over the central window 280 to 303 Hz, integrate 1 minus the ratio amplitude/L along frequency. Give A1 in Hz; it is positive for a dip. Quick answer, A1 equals 3.9 Hz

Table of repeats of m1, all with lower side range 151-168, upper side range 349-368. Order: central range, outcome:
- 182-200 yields -0.34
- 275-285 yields 4.15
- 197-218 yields -0.59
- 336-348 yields 0.24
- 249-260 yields -2.30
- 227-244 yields -3.36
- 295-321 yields -0.69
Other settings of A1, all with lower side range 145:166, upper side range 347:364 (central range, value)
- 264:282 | 3.4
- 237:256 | -2.9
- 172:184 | 0.3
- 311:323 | -0.5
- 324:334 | -0.3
